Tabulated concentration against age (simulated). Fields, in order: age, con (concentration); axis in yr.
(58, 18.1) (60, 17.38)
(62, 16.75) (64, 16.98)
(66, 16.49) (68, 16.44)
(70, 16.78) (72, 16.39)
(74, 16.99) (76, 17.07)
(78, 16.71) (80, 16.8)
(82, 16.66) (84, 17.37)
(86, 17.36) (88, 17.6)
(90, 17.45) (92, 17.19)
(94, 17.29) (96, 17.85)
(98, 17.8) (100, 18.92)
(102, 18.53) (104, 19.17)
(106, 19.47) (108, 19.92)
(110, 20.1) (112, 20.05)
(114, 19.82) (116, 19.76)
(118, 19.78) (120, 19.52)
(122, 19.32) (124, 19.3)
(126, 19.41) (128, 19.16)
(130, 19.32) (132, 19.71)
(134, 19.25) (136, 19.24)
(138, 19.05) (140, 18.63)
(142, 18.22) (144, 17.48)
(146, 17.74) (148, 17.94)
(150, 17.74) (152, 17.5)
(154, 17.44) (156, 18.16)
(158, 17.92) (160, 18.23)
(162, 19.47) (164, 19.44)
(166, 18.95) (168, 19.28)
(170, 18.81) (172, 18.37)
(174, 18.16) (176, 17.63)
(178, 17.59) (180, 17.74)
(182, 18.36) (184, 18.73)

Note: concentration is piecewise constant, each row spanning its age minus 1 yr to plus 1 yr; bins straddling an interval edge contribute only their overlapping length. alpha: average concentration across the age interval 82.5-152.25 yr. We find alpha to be 18.7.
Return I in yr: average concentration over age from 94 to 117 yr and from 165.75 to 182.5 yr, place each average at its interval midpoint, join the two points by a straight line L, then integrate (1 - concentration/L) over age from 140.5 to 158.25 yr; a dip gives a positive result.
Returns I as 0.7 yr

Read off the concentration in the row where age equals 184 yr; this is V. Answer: 18.73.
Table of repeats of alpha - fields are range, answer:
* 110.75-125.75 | 19.6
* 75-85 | 16.9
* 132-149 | 18.5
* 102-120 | 19.7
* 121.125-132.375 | 19.4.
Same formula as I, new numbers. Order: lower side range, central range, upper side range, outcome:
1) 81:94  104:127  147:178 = -2.6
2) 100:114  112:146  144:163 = -0.7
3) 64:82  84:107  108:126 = 0.3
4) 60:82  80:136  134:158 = -4.2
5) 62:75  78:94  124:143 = 0.1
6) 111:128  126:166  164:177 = 1.1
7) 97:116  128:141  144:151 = -0.7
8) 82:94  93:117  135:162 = -2.0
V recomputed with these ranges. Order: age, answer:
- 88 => 17.6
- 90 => 17.45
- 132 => 19.71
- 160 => 18.23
